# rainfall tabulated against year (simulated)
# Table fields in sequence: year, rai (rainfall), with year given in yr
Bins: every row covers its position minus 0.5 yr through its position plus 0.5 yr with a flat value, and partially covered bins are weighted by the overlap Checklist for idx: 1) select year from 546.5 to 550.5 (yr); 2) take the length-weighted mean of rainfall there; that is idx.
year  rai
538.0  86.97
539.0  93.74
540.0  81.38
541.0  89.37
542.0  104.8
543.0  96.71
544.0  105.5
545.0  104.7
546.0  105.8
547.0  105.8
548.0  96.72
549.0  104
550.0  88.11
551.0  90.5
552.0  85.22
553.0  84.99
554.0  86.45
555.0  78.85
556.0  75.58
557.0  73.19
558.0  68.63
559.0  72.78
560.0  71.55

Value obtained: 98.7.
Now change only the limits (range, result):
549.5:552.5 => 87.9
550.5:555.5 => 85.2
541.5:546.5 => 104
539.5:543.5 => 93.1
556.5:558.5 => 70.9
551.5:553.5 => 85.1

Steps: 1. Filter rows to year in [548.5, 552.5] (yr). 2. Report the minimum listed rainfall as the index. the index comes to 85.22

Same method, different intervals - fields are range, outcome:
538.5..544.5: 81.38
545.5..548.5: 96.72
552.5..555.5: 78.85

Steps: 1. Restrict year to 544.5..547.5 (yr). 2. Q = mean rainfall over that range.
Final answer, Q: 105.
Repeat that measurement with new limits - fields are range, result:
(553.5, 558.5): 76.5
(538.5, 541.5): 88.2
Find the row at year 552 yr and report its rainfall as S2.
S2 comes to 85.22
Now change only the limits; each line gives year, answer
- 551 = 90.5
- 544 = 105.5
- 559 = 72.78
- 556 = 75.58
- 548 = 96.72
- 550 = 88.11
